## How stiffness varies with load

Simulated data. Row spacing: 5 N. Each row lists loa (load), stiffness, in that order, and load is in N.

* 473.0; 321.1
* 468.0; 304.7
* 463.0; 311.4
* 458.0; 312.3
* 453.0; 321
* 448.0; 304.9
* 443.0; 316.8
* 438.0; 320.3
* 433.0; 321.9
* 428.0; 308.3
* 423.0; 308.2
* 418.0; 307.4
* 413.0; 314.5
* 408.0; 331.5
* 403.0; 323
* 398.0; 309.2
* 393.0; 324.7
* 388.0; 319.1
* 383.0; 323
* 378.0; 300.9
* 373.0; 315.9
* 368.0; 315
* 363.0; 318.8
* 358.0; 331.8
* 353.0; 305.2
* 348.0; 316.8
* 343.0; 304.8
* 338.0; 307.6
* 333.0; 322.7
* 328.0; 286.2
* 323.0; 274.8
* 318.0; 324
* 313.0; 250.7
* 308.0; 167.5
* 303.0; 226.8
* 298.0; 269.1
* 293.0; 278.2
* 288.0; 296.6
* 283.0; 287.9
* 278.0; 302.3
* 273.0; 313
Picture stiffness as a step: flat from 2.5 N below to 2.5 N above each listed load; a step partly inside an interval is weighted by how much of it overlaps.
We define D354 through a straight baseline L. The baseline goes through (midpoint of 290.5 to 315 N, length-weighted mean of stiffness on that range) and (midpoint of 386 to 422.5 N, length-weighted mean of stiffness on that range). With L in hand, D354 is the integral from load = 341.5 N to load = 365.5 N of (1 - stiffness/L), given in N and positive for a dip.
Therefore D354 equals -3.3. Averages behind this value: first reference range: 238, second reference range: 318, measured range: 316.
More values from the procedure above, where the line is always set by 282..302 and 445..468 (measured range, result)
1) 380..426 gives -2.6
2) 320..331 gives 0.0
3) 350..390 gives -3.0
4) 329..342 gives -1.1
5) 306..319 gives 1.9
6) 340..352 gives -0.9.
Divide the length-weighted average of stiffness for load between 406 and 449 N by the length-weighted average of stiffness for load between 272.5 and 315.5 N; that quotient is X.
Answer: 1.20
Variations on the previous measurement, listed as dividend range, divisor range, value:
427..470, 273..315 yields 1.19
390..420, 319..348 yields 1.05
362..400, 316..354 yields 1.04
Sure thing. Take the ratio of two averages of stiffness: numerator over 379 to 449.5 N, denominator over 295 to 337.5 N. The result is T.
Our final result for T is 1.18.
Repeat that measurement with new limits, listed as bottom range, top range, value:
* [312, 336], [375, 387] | 1.06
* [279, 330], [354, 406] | 1.19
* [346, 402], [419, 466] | 0.99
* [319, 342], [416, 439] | 1.04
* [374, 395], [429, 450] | 1.00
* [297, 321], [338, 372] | 1.28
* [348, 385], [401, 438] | 1.00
